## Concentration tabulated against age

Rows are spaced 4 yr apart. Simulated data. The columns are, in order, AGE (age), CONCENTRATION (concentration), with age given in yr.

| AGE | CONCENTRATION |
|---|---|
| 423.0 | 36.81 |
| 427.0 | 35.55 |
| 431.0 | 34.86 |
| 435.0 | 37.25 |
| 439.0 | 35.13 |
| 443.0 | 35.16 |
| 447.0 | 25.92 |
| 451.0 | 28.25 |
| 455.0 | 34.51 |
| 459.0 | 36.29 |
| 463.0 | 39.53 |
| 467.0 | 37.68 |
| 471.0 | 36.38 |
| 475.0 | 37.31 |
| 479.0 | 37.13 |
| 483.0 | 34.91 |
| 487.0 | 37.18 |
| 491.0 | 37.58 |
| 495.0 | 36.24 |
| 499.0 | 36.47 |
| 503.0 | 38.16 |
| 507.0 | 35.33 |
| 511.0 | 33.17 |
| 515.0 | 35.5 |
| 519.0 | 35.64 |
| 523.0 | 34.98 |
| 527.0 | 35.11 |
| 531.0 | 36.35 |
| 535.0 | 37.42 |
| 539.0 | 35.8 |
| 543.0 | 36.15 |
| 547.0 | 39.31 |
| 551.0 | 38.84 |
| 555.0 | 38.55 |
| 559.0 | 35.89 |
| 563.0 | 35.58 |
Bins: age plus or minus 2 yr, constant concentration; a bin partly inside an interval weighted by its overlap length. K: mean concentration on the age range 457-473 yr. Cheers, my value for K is 37.5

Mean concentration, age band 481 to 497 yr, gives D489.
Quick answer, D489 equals 36.5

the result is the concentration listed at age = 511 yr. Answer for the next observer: 33.17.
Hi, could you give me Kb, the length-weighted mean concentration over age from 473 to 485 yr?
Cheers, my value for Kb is 36.4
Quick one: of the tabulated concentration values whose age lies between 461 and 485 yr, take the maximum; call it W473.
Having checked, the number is 39.53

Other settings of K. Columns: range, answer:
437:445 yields 35.1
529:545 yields 36.4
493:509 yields 36.5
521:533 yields 35.5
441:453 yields 29.8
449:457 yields 31.4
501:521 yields 35.6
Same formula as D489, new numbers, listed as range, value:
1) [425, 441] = 35.7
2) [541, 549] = 37.7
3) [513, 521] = 35.6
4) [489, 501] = 36.8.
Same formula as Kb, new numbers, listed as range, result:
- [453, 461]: 35.4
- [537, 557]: 37.7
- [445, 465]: 32.9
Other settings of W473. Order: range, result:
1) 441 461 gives 36.29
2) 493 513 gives 38.16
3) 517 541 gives 37.42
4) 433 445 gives 37.25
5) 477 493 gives 37.58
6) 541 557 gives 39.31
